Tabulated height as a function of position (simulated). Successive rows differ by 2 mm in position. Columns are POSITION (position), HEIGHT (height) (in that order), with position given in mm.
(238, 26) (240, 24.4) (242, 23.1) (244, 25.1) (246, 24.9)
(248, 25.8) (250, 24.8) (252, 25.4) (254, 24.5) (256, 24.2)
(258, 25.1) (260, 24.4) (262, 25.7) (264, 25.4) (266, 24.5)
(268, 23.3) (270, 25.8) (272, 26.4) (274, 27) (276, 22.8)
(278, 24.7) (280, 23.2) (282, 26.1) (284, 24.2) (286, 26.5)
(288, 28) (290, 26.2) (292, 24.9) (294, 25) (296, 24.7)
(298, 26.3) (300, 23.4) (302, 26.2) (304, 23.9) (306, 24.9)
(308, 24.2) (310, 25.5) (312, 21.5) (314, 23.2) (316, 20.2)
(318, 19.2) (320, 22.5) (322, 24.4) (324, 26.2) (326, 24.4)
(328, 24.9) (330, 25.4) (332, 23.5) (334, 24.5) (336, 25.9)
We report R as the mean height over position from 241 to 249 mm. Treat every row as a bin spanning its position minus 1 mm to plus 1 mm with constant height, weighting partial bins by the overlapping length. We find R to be 24.7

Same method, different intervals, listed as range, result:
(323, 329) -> 25.2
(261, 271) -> 24.9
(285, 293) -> 26.4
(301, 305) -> 25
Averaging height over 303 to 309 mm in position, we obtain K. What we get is 24.3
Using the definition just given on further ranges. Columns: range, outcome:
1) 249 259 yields 24.8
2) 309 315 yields 23.4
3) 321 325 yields 25.3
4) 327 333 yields 24.6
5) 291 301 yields 24.9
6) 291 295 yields 24.9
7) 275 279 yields 23.8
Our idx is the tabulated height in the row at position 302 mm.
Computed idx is 26.2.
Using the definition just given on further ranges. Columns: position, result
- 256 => 24.2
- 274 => 27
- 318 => 19.2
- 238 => 26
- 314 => 23.2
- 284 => 24.2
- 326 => 24.4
